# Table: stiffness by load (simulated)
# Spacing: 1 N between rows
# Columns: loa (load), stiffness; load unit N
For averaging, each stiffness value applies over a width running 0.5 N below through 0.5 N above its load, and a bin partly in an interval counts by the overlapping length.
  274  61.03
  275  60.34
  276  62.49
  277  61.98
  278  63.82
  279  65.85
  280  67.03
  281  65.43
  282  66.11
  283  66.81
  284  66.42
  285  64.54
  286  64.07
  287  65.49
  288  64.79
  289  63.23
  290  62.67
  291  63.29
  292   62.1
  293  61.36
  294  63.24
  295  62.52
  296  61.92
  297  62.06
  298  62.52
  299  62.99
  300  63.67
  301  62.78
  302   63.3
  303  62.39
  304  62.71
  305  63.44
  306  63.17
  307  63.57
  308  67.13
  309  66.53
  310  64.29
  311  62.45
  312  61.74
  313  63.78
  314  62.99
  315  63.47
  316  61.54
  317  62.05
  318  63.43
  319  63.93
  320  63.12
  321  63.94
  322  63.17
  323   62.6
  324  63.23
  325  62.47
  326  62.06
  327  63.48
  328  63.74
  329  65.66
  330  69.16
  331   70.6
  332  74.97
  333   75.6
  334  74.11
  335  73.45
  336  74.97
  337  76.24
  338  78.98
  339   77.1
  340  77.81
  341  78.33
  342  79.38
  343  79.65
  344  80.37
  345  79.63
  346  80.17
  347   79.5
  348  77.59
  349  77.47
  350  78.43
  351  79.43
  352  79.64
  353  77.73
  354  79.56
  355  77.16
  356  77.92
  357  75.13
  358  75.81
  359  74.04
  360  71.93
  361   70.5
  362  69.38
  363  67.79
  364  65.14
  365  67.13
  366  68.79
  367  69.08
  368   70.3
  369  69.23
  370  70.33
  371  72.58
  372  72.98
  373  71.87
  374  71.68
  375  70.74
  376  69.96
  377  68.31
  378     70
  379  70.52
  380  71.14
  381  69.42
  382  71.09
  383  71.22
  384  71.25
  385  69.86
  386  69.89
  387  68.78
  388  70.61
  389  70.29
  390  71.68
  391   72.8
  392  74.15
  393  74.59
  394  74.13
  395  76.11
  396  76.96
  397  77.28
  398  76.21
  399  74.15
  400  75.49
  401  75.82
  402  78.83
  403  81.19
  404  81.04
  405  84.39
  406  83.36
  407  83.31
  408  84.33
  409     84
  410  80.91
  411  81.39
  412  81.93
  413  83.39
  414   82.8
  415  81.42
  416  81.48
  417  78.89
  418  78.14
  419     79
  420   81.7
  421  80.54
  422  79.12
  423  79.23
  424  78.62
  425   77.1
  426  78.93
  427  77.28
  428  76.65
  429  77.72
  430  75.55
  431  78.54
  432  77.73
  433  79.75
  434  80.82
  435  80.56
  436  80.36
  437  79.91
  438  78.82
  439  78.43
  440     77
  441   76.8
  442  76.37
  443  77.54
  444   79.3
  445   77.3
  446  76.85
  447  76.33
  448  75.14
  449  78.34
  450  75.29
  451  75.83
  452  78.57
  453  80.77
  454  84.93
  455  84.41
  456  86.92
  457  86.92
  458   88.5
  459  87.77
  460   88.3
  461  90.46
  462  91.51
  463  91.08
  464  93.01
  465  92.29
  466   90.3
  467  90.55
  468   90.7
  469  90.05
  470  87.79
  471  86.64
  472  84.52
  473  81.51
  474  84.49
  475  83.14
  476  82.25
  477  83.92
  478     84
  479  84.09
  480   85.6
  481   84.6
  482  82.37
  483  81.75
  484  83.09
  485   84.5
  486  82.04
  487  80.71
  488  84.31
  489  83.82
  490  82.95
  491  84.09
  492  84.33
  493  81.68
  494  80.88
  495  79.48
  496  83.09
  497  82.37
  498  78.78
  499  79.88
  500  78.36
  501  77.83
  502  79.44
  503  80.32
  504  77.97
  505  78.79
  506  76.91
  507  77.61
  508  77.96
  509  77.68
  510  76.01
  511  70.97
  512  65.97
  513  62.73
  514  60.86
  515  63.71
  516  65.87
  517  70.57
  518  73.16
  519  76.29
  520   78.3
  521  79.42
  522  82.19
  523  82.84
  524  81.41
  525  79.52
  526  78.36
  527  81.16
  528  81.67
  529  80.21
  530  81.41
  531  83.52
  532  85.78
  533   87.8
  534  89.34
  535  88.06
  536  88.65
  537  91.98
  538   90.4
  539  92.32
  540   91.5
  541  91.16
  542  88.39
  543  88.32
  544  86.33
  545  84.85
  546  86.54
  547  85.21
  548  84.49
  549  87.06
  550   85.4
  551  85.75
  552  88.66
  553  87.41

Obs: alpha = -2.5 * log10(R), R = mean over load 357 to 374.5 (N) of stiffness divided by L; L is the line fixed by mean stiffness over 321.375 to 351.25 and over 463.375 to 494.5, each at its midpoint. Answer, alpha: 0.075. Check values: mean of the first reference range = 73.2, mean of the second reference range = 85.1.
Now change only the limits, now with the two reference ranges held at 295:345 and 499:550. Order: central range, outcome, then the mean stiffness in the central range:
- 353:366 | -0.04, 72.7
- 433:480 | -0.10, 83.3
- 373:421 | -0.06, 76.1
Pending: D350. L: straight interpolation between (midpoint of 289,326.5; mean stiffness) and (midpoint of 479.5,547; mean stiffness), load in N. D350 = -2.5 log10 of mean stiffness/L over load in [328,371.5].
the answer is -0.120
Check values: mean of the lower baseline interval 63.1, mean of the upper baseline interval 80.9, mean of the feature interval 74.5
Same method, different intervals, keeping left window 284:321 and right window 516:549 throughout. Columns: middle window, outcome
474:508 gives -0.020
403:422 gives -0.120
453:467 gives -0.148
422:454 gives -0.038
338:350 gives -0.176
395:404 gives -0.075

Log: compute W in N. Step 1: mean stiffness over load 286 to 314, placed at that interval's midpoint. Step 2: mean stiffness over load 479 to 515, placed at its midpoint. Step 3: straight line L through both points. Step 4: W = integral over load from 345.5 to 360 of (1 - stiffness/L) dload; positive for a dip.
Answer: -2.17 N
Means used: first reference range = 63.3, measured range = 77.6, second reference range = 79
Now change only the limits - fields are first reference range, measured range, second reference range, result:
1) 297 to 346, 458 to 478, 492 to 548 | -2.8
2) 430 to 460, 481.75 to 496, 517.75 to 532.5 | -0.4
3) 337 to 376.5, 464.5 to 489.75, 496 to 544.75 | -2.1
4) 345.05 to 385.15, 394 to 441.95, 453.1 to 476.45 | 0.8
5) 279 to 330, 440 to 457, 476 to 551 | -0.7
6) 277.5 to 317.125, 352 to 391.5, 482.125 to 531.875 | -1.5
